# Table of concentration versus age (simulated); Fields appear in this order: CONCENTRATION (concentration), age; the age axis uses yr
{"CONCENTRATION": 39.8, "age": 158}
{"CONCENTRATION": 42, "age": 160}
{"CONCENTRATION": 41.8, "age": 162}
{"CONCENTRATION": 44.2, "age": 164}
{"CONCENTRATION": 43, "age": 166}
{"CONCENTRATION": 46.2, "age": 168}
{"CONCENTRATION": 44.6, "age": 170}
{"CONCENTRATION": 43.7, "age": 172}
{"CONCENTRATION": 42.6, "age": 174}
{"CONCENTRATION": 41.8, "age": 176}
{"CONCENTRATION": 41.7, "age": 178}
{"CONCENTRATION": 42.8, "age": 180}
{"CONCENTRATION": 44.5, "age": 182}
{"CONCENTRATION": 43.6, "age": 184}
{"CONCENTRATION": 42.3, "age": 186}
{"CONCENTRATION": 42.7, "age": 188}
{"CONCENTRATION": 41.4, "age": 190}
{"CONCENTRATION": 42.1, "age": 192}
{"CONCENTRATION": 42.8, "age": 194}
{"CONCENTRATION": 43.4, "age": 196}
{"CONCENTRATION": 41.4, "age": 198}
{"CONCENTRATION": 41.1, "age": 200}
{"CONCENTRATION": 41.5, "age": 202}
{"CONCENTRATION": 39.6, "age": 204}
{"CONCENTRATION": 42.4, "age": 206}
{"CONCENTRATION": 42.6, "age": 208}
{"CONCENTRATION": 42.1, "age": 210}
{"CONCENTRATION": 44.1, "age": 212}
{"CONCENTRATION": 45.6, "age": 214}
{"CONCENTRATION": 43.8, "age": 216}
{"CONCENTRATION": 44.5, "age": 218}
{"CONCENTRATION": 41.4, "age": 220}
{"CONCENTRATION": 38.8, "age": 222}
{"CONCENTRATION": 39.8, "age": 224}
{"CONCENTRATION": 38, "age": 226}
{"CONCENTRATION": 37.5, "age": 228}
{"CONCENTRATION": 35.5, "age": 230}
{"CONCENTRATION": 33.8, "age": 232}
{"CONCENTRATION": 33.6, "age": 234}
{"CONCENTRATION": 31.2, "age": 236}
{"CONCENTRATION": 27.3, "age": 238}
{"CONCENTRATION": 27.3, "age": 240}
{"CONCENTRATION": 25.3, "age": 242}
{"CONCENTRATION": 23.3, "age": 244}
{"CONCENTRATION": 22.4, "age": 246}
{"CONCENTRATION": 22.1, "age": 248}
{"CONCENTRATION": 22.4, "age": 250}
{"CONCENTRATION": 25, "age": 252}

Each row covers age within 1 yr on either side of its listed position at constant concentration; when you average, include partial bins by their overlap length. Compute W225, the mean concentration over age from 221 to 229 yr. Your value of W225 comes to 38.5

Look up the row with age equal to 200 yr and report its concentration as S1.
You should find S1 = 41.1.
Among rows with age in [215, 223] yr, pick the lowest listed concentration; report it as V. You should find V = 38.8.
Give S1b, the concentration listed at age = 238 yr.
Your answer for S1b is 27.3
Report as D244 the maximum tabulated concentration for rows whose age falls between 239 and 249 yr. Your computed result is 27.3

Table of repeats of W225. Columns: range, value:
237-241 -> 27.3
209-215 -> 43.9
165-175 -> 44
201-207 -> 41.2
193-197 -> 43.1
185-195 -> 42.3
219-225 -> 40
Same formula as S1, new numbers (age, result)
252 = 25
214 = 45.6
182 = 44.5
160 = 42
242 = 25.3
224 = 39.8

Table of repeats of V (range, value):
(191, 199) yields 41.4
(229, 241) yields 27.3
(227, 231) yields 35.5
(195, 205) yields 39.6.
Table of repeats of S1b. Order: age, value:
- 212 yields 44.1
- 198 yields 41.4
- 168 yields 46.2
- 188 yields 42.7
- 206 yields 42.4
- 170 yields 44.6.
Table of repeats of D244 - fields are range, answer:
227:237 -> 37.5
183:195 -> 43.6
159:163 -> 42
